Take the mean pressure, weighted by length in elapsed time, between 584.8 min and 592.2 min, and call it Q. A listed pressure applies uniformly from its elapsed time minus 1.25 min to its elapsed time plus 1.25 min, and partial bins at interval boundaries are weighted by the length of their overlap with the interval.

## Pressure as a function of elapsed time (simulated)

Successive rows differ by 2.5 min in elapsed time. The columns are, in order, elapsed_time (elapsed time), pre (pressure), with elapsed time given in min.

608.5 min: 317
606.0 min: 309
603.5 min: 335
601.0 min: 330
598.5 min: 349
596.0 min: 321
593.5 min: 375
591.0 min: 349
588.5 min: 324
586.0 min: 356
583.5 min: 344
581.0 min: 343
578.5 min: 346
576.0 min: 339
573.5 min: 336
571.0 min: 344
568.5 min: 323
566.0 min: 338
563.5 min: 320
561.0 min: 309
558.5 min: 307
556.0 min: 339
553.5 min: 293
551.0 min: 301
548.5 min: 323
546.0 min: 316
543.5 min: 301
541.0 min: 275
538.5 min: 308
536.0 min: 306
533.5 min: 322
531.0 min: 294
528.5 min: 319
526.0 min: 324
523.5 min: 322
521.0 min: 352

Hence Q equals 343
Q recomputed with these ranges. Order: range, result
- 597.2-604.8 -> 338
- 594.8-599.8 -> 335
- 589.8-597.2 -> 349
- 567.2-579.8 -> 338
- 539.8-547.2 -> 297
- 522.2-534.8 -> 316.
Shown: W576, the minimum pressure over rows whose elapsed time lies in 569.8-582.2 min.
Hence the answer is 336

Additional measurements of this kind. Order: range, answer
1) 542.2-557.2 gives 293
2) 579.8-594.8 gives 324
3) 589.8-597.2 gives 321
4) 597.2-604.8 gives 330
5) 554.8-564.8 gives 307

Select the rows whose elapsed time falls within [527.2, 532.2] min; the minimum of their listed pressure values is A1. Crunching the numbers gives 294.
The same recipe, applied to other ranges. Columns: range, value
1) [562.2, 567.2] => 320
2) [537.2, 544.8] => 275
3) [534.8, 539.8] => 306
